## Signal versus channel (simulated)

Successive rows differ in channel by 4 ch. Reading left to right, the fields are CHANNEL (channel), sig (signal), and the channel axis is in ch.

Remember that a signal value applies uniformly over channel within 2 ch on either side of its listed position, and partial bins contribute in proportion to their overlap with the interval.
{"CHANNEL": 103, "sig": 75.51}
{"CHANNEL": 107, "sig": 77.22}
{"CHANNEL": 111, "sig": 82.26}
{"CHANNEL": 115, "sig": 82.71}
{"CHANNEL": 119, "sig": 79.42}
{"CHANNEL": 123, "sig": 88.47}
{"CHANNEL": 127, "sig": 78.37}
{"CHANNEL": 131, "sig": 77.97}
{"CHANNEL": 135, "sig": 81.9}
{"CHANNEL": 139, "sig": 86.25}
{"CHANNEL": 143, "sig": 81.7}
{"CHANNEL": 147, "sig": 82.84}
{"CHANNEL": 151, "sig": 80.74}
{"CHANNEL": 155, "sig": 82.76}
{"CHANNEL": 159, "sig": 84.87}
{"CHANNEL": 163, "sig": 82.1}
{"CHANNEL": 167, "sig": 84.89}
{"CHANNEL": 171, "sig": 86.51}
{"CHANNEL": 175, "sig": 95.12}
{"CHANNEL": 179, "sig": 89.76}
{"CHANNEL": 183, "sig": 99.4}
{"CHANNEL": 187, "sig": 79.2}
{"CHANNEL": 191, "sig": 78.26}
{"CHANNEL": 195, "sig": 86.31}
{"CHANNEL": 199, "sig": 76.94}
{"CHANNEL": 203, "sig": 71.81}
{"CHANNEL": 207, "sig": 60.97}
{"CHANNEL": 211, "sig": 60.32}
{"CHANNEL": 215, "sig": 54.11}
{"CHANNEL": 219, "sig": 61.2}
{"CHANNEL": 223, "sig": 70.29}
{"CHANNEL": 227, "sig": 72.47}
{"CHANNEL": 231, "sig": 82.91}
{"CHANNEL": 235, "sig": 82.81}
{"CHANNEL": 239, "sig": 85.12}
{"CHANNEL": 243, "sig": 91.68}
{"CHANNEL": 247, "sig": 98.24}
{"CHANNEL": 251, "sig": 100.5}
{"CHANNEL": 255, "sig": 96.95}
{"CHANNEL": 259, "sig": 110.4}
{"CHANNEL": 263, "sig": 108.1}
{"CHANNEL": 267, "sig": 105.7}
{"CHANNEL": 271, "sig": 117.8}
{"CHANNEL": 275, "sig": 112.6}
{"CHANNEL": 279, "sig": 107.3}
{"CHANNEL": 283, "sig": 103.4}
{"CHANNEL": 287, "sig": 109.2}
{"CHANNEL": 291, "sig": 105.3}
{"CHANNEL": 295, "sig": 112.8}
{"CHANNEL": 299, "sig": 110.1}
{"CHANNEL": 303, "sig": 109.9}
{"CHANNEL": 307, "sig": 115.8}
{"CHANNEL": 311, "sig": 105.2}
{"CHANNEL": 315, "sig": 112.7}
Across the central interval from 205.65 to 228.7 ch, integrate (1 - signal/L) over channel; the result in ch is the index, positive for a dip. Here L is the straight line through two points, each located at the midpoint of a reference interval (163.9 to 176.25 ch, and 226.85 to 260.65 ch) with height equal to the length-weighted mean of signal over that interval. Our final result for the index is 6.97 ch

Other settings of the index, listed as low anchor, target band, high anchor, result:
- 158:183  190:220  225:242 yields 5.7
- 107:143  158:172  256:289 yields 0.7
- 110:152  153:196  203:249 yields -4.2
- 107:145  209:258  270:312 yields 9.8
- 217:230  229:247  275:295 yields -2.0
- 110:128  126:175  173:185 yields 3.2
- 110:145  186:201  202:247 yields -0.8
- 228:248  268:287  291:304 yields -1.4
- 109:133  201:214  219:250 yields 3.0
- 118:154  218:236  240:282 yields 4.4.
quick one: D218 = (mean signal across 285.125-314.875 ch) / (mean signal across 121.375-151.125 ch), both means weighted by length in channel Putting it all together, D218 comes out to 1.3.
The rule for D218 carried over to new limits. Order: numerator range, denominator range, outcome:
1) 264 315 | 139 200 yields 1.29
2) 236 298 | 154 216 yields 1.30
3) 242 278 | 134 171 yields 1.26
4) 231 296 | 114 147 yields 1.24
